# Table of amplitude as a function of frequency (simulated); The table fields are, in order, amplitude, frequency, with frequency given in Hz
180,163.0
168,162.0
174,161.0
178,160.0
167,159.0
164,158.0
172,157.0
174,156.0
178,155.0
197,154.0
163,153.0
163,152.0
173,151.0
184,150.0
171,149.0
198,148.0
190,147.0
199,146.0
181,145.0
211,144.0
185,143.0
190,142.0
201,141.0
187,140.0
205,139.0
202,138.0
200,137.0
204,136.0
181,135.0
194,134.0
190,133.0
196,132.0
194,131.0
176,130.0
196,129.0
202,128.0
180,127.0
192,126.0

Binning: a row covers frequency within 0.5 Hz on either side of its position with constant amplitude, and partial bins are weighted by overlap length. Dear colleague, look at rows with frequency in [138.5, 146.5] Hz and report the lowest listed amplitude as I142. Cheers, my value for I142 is 181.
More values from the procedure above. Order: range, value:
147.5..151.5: 171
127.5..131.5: 176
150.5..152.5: 163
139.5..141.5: 187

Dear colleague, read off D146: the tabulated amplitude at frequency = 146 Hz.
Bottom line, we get 199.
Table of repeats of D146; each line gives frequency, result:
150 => 184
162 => 168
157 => 172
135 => 181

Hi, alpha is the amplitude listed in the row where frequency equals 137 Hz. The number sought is 200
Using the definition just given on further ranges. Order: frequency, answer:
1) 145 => 181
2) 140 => 187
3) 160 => 178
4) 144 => 211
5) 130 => 176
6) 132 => 196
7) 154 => 197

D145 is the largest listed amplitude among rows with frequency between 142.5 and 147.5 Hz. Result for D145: 211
